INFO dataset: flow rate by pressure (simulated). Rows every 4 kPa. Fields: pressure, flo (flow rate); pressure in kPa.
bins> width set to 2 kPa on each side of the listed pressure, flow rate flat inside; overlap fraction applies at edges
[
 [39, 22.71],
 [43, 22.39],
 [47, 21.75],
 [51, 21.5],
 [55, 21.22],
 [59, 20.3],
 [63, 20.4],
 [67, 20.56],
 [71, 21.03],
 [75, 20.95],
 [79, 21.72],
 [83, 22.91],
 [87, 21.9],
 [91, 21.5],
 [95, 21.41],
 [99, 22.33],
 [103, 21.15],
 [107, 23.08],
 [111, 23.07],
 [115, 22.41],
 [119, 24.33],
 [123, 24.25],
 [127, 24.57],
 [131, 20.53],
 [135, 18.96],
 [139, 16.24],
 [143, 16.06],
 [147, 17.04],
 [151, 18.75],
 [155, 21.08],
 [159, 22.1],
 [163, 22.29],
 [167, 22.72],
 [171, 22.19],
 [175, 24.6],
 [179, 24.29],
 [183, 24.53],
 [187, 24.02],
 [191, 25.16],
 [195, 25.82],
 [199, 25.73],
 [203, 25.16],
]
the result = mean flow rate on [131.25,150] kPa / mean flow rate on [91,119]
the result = 0.8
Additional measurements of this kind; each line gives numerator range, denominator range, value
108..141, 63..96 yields 1.02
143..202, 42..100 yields 1.06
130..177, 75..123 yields 0.90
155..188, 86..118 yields 1.05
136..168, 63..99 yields 0.90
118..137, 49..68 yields 1.08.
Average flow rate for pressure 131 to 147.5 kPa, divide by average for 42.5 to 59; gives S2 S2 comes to 0.8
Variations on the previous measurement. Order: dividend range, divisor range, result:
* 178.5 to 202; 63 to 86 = 1.17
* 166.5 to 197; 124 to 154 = 1.27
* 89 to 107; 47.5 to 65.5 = 1.04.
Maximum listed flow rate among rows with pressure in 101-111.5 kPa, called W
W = 23.08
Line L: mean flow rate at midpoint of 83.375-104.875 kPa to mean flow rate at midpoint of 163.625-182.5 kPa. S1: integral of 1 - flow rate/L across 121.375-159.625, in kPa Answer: 4.87 kPa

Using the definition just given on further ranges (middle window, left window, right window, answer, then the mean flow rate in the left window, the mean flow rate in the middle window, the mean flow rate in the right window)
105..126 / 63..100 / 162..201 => -1.0 kPa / 21.5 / 23.5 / 24.2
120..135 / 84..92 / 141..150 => -3.5 kPa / 21.9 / 22.6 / 16.8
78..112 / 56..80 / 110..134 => -0.3 kPa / 20.8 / 22.1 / 23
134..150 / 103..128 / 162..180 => 4.3 kPa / 23.4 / 17.1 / 23.2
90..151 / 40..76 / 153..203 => 3.9 kPa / 21.2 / 21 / 23.8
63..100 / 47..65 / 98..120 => 0.5 kPa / 21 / 21.5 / 22.7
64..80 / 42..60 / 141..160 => -0.1 kPa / 21.4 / 21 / 18.8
